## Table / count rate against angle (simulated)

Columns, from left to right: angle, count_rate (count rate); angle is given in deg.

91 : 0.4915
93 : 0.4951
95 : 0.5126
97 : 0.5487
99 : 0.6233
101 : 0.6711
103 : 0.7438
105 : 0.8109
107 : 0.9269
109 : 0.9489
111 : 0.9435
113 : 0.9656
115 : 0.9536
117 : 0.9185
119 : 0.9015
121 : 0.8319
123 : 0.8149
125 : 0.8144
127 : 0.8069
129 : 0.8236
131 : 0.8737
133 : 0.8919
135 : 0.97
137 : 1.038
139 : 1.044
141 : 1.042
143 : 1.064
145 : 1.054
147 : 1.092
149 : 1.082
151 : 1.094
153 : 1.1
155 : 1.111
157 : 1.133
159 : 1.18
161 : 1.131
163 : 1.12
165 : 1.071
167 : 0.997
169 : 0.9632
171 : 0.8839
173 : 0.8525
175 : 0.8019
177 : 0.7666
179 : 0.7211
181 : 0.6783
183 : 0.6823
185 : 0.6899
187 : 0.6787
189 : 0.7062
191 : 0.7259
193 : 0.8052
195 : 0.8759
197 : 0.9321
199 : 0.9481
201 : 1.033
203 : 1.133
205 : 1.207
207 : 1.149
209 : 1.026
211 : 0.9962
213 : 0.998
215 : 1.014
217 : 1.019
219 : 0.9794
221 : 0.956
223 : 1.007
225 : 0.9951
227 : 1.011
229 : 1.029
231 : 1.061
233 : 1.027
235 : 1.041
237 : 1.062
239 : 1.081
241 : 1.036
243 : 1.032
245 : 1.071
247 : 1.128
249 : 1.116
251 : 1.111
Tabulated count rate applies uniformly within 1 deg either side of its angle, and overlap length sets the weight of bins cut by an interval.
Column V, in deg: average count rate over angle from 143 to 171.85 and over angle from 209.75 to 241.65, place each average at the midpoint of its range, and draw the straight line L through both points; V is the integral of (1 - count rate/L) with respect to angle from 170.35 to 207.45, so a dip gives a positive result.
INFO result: 6.92 deg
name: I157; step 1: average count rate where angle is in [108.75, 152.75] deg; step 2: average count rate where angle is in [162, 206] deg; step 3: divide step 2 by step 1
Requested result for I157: 0.92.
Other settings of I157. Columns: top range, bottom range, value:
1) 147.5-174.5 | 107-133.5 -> 1.19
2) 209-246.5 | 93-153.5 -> 1.15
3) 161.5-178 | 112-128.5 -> 1.07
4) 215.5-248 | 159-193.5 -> 1.22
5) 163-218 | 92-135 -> 1.13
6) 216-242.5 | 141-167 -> 0.93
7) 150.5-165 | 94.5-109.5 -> 1.55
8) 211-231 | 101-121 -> 1.13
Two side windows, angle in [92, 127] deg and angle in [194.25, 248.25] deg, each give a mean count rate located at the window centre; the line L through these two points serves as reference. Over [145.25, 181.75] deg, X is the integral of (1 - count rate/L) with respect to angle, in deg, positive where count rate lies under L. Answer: -3.53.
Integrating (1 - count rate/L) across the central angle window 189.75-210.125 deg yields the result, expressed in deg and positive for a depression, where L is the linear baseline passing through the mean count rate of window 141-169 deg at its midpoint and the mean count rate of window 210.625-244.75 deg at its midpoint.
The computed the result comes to 1.3 deg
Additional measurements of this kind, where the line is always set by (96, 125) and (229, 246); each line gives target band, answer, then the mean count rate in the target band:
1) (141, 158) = -3.6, 1.09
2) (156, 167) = -2.4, 1.12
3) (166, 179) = 1.0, 0.865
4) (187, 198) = 2.0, 0.797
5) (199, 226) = -0.8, 1.04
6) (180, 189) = 2.6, 0.685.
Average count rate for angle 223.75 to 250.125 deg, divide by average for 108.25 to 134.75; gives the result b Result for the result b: 1.2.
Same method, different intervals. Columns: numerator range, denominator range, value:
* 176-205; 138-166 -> 0.76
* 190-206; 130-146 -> 0.96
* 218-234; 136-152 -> 0.95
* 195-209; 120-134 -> 1.26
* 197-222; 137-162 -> 0.95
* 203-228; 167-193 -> 1.34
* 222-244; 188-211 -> 1.08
